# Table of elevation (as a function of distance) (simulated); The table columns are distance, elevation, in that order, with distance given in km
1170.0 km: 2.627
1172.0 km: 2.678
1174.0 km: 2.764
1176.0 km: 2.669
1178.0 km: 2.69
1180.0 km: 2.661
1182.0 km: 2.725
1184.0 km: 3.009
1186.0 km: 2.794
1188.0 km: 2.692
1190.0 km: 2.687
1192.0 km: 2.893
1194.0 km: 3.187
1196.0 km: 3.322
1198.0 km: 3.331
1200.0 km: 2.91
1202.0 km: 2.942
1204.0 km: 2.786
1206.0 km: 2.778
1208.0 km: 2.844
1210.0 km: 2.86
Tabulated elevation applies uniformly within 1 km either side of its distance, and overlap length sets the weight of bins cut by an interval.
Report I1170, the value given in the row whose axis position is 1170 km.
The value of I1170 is 2.627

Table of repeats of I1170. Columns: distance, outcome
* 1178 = 2.69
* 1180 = 2.661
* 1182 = 2.725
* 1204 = 2.786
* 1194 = 3.187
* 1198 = 3.331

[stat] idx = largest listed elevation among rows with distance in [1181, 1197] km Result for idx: 3.322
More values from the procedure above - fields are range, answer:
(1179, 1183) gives 2.725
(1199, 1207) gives 2.942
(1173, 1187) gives 3.009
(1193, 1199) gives 3.331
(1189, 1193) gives 2.893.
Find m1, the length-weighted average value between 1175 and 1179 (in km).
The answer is 2.68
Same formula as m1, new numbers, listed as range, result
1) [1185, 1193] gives 2.77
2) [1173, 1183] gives 2.7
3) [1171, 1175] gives 2.72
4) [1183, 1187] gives 2.9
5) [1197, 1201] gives 3.12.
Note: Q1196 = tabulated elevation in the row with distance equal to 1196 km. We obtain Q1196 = 3.322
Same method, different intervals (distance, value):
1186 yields 2.794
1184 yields 3.009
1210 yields 2.86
